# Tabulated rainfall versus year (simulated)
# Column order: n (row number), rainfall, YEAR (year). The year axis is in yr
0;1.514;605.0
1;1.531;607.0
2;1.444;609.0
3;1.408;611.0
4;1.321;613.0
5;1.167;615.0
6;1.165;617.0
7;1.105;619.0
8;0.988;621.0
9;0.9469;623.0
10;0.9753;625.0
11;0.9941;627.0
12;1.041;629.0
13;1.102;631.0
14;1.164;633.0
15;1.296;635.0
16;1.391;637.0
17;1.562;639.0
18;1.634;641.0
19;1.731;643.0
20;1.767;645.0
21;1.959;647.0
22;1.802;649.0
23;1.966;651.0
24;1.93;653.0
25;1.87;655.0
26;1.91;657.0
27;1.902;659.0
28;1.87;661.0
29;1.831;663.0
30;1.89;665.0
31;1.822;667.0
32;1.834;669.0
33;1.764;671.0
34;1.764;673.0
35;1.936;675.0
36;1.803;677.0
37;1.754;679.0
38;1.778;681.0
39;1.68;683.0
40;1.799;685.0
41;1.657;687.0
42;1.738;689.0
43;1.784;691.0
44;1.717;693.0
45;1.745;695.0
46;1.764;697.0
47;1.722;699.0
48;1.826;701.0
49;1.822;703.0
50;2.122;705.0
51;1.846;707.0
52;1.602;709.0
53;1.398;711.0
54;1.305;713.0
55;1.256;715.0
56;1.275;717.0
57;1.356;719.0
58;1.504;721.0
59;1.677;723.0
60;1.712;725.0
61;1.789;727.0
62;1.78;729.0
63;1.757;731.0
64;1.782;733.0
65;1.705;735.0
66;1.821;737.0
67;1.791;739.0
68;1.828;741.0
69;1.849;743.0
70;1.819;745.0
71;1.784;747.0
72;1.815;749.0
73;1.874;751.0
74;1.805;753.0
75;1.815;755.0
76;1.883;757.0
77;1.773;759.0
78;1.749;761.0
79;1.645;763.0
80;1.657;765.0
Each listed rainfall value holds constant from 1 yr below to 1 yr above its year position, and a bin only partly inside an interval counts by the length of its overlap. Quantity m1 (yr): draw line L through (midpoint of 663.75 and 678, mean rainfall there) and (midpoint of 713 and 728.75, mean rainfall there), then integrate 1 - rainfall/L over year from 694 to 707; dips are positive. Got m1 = -1.55 yr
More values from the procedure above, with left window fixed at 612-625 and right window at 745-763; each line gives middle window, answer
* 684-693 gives -1.7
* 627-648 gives -4.1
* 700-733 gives -0.5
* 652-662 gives -4.6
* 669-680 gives -3.3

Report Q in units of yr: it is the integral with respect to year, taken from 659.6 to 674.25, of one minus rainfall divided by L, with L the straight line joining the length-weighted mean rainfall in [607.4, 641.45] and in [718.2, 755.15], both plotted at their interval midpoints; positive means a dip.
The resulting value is -4.24 yr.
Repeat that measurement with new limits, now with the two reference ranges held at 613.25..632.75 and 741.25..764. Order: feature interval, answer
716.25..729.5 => 0.43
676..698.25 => -4.93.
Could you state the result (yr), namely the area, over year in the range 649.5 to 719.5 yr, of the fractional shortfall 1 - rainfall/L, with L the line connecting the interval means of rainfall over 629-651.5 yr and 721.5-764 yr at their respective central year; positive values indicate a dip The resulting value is -4.4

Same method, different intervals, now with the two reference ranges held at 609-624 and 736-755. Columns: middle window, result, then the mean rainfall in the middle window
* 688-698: -1.2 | 1.75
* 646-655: -3.8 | 1.91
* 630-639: 0.0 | 1.27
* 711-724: 2.2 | 1.4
